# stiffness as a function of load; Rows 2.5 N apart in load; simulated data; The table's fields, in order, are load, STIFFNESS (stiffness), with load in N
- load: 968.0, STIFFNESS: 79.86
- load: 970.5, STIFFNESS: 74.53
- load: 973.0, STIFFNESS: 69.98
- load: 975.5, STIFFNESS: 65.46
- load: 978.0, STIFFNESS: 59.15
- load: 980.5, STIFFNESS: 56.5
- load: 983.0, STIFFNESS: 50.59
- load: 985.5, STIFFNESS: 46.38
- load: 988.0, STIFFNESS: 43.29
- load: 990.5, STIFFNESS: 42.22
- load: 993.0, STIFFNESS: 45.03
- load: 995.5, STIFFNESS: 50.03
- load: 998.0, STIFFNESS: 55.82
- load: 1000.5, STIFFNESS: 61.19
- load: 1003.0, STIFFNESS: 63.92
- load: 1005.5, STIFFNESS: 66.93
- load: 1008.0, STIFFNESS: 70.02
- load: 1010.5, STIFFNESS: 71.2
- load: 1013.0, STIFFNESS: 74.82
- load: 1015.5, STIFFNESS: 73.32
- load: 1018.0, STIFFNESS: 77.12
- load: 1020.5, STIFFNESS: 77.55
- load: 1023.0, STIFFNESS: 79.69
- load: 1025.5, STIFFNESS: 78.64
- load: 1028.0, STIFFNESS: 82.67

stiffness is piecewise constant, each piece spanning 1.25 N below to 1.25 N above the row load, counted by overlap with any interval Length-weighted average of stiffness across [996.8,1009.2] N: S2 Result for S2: 63.6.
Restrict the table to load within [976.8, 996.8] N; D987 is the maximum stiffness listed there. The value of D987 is 59.15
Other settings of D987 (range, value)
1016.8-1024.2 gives 79.69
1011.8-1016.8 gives 74.82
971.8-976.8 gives 69.98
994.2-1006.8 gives 66.93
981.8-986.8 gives 50.59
